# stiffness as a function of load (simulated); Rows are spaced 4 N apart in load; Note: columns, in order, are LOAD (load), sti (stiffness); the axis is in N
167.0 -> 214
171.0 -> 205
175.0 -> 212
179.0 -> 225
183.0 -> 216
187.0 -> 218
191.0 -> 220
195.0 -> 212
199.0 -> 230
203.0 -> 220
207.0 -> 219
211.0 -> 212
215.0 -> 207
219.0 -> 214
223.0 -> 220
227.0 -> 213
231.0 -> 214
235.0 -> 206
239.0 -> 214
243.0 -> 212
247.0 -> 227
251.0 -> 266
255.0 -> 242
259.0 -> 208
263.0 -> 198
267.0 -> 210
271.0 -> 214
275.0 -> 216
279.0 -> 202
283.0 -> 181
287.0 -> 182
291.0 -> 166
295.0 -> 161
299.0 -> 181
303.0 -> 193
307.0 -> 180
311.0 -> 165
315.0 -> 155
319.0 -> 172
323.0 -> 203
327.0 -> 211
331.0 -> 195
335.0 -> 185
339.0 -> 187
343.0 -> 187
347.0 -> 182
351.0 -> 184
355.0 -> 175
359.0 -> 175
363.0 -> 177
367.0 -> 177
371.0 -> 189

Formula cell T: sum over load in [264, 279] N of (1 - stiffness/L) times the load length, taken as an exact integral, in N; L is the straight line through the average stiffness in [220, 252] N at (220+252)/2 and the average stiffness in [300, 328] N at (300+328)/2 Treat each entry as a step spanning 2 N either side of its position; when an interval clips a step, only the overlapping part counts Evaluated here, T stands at -0.6 N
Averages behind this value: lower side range 220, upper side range 182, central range 211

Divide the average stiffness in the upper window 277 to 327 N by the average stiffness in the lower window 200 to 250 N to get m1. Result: 0.8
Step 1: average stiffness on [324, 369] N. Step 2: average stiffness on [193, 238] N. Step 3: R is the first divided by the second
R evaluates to 0.9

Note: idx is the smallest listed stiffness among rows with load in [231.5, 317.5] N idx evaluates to 155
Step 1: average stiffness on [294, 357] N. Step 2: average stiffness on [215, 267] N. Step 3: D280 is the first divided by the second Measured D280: 0.8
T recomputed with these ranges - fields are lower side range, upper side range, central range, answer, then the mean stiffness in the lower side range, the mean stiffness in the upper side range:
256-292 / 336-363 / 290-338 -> 2.2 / 200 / 181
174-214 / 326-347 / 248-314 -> 1.4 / 218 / 191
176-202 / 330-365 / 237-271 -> -2.8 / 220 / 183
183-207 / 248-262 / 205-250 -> 2.4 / 220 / 235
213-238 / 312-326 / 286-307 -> 1.1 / 212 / 178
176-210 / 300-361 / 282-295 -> 1.4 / 220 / 183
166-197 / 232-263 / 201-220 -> 0.4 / 215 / 223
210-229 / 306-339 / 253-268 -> -1.0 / 213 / 184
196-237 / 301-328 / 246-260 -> -2.4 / 215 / 182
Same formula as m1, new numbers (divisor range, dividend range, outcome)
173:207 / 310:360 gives 0.84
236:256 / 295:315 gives 0.76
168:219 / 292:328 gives 0.83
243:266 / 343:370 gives 0.79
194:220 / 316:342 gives 0.88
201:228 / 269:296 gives 0.88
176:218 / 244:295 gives 0.95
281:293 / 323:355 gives 1.08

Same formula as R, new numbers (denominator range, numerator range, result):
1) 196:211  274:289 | 0.88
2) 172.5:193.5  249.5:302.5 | 0.92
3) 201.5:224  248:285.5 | 1.00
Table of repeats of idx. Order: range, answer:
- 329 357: 175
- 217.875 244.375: 206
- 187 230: 207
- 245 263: 198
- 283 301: 161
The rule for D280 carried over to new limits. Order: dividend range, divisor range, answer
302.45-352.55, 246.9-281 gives 0.84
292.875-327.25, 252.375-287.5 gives 0.86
